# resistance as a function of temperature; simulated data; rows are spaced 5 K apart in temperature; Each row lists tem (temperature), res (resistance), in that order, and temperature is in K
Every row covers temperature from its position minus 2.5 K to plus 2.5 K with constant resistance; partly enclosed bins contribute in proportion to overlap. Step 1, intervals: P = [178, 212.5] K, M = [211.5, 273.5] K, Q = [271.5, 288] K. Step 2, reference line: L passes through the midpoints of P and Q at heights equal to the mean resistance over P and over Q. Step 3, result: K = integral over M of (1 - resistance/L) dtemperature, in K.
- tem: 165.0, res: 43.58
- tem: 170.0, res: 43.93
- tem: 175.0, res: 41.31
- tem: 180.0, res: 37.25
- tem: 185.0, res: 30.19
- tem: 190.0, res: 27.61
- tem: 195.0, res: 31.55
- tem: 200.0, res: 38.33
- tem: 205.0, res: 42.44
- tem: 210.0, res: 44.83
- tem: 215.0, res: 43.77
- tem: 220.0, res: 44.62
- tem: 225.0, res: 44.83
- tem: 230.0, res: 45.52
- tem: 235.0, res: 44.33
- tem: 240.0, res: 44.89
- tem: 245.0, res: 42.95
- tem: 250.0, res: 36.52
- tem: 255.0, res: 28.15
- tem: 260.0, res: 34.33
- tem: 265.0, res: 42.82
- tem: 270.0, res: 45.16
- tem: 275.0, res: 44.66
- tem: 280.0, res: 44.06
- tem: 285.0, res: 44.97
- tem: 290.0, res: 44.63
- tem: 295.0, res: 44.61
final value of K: -1.5 K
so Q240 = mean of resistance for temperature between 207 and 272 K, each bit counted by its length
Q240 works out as 41.7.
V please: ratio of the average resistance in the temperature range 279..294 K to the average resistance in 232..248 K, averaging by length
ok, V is 1.02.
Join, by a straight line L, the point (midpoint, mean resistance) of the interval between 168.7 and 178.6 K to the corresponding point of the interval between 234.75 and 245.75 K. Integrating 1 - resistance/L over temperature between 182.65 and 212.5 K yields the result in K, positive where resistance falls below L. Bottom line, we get 4.8 K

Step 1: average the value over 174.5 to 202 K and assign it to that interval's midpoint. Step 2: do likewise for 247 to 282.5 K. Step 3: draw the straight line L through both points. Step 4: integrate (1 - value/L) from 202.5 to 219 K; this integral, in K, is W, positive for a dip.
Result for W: -3.86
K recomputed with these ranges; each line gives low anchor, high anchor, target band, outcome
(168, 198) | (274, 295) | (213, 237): -3.4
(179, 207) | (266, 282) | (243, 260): 2.5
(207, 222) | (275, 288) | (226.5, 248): 0.1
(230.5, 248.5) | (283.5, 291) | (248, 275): 3.8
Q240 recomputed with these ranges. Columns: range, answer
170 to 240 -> 40.1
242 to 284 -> 40.1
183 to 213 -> 36.1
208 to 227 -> 44.5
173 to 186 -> 36.8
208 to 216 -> 44.4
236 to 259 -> 38.3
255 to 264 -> 34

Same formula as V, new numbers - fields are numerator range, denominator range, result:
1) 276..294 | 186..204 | 1.35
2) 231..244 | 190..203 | 1.32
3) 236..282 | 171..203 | 1.16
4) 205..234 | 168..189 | 1.19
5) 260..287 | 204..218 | 0.99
